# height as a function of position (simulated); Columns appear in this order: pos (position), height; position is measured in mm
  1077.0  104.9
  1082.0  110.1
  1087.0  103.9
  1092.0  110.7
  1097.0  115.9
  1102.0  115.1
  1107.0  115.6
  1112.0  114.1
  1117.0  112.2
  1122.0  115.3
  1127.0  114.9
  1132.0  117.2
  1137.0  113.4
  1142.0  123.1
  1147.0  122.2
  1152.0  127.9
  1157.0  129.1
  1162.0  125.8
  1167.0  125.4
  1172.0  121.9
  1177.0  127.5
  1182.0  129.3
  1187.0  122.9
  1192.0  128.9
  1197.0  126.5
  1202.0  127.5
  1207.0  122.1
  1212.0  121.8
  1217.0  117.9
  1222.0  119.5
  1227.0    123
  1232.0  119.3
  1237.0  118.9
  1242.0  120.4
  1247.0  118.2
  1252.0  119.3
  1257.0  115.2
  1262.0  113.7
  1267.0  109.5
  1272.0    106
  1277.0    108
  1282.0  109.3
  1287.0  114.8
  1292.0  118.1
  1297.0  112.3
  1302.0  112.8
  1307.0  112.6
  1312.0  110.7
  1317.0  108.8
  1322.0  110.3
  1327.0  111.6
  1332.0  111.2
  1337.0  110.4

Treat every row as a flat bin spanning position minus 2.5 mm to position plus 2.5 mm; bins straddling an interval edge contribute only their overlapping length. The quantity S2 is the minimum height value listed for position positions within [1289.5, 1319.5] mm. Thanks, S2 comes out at 108.8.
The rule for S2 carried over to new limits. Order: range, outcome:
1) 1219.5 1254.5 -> 118.2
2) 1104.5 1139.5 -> 112.2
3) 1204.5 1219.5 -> 117.9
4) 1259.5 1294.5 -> 106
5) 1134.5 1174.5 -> 113.4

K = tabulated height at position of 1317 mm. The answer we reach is 108.8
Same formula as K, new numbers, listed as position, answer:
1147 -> 122.2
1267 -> 109.5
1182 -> 129.3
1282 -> 109.3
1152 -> 127.9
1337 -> 110.4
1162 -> 125.8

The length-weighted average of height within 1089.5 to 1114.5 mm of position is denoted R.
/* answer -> 114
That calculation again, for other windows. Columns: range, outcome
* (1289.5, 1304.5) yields 114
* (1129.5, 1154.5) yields 121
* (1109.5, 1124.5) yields 114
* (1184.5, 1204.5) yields 126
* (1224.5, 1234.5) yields 121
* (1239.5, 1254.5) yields 119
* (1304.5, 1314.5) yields 112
